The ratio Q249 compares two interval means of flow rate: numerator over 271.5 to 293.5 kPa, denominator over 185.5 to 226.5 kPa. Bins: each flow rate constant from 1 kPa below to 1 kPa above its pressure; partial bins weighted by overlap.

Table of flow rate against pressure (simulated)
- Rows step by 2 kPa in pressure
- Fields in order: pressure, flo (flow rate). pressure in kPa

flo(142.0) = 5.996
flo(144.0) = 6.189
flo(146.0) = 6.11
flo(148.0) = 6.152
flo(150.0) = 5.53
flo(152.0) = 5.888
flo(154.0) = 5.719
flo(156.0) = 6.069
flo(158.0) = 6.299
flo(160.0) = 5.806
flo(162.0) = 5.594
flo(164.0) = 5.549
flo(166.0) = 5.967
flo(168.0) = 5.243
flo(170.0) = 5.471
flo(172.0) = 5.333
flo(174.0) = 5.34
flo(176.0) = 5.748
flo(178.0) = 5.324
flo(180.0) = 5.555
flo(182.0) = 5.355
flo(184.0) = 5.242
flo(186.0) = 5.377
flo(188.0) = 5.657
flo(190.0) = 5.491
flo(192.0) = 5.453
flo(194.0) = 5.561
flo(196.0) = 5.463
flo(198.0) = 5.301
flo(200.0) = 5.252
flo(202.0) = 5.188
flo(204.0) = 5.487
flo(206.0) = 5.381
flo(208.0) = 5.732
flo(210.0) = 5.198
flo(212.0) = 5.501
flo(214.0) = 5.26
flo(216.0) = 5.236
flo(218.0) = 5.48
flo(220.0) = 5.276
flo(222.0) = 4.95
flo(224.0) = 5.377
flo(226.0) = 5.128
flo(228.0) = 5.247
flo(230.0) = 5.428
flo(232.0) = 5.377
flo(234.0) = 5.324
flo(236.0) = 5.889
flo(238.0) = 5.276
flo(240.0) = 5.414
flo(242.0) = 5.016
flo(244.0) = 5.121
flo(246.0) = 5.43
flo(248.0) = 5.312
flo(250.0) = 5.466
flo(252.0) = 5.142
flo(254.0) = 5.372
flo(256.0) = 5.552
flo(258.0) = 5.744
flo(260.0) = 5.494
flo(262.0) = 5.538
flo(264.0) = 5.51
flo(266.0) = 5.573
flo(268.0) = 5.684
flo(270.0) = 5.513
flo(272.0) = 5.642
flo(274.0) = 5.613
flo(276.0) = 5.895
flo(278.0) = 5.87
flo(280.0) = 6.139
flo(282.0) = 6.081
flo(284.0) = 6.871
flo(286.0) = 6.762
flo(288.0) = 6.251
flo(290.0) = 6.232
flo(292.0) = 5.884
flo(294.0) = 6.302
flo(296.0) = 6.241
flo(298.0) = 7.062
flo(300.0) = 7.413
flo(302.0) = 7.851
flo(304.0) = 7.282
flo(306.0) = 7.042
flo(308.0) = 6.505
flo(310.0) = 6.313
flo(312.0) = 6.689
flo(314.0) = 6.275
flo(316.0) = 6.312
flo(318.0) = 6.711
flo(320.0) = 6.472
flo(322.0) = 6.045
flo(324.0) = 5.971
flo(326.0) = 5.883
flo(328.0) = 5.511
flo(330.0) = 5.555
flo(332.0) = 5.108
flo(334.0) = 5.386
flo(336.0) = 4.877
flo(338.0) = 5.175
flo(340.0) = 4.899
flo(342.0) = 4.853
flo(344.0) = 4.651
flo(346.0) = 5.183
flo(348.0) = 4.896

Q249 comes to 1.14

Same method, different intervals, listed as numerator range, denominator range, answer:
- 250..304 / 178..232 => 1.13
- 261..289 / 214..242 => 1.11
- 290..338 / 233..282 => 1.13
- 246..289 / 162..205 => 1.06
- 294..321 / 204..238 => 1.26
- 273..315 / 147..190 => 1.16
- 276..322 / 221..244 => 1.23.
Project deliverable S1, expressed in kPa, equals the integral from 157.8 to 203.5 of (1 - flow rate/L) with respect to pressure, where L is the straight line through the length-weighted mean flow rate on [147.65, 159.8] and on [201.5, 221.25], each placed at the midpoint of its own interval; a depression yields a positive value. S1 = 1.4 kPa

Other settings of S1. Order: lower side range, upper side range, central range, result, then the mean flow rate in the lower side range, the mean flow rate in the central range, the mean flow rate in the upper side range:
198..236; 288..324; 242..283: 2.8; 5.34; 5.57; 6.6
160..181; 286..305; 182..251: 6.9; 5.53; 5.36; 6.73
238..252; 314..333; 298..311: -2.8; 5.28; 7.07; 5.97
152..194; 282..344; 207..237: 2.2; 5.59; 5.36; 6.16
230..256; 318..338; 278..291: -2.0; 5.36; 6.35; 5.68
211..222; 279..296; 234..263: 1.8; 5.31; 5.41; 6.31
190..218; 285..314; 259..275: 1.7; 5.39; 5.57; 6.69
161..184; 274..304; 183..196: 0.4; 5.49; 5.46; 6.49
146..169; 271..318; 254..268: 1.6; 5.81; 5.56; 6.46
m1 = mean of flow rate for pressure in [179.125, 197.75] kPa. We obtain 5.45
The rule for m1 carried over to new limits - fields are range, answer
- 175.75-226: 5.38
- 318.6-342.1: 5.52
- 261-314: 6.3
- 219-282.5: 5.48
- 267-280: 5.74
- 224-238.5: 5.38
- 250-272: 5.52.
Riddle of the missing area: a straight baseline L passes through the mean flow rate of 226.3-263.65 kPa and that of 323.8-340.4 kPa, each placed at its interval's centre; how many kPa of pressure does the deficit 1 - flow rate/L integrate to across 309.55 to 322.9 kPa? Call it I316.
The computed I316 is -2.6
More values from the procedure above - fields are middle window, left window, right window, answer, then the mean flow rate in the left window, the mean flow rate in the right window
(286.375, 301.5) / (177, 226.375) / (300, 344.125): -1.7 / 5.37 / 6.03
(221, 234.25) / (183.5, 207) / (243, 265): 0.4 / 5.41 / 5.43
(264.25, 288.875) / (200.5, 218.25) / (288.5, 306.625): 1.8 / 5.38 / 6.79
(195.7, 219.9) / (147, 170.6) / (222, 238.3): 0.5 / 5.78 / 5.36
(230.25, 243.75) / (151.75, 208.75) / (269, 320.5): 1.4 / 5.54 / 6.43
